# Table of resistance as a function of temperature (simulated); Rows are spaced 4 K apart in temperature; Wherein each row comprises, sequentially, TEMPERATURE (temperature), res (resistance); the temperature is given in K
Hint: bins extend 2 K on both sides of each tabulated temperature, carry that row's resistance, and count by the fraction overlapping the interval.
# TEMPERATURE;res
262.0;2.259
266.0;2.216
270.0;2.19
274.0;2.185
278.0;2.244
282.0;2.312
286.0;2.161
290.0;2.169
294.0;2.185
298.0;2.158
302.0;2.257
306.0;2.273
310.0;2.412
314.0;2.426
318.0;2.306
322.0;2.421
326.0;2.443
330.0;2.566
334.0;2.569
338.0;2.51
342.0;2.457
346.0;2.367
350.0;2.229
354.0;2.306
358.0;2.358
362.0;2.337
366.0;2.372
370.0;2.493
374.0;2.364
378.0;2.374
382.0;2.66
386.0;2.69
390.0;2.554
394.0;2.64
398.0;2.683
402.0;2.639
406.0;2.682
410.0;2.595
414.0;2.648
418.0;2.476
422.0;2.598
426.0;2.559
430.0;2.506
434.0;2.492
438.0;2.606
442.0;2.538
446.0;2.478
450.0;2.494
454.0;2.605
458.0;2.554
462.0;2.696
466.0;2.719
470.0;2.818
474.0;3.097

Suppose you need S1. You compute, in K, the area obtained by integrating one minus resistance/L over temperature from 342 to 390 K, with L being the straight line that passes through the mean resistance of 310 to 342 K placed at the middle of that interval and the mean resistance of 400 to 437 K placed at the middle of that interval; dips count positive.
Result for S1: 1.7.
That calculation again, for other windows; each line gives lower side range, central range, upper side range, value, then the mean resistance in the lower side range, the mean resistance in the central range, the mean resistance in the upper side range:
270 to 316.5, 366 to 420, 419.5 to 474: -1.89 K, 2.25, 2.57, 2.61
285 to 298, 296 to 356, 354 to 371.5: -2.90 K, 2.17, 2.38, 2.38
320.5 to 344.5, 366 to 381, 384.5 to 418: 0.89 K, 2.49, 2.42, 2.63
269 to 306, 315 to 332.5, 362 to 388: -0.86 K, 2.21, 2.44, 2.48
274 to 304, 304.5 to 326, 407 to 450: -0.97 K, 2.21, 2.38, 2.55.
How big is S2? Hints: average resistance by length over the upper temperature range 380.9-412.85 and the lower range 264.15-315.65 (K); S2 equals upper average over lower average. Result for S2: 1.2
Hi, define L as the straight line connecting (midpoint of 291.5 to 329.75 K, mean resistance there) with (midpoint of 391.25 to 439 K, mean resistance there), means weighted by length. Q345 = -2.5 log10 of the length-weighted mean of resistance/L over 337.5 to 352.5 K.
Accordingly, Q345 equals 0.02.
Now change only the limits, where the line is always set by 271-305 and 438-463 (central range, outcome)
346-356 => 0.027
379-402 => -0.087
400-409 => -0.082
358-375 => -0.005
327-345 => -0.090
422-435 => -0.009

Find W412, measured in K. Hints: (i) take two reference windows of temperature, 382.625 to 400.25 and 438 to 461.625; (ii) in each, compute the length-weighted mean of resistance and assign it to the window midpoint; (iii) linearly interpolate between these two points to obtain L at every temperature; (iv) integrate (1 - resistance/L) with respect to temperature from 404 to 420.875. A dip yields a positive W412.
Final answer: 0.06 K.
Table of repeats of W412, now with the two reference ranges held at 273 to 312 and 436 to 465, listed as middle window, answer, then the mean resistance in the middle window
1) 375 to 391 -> -0.84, 2.56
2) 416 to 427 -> -0.14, 2.54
